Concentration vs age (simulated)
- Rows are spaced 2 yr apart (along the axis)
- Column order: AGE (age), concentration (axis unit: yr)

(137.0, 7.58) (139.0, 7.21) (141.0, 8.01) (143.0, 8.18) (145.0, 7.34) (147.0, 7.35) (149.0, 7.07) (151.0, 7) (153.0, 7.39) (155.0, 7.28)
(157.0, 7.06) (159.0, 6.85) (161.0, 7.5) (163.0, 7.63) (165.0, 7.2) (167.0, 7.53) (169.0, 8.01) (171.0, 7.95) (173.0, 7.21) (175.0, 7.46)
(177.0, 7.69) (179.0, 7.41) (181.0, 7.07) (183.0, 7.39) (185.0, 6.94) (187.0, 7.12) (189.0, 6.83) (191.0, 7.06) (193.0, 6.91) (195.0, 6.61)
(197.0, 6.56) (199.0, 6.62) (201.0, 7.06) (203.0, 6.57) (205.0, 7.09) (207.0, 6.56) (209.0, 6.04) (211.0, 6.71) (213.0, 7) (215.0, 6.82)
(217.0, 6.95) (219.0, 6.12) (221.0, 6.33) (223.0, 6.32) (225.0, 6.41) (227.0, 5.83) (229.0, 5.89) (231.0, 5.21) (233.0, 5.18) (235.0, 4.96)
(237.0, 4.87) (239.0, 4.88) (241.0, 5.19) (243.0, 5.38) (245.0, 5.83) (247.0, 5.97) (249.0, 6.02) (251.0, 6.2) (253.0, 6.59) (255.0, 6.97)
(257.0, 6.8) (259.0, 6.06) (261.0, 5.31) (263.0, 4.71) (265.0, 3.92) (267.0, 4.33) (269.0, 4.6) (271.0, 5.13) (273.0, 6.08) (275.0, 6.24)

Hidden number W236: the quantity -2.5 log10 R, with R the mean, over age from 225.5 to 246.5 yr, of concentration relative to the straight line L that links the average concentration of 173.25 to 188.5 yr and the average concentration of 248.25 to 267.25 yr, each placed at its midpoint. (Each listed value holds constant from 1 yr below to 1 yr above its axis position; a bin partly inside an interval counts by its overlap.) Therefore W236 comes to 0.153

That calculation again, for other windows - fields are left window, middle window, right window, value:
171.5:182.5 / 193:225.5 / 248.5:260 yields 0.06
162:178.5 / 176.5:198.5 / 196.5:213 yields 0.02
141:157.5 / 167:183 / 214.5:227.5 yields -0.07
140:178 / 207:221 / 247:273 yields -0.02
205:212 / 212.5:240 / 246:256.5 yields 0.10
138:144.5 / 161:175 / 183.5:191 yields -0.04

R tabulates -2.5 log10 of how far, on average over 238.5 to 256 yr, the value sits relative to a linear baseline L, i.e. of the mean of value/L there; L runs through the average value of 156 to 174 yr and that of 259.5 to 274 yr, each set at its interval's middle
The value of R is -0.10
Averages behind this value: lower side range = 7.44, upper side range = 4.91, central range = 5.92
